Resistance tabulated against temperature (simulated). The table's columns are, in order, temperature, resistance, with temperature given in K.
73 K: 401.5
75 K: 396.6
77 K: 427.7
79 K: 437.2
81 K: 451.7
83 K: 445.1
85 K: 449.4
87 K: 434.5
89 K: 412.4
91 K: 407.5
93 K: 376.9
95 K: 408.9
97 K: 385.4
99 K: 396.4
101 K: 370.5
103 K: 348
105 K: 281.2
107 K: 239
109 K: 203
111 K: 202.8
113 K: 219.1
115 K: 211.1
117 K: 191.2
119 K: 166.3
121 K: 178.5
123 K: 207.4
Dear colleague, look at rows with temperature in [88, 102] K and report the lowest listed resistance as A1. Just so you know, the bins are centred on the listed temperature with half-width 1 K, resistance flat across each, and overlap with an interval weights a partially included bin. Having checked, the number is 370.5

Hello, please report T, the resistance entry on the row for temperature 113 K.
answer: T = 219.1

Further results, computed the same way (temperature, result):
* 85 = 449.4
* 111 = 202.8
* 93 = 376.9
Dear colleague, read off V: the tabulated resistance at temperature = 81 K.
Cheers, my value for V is 451.7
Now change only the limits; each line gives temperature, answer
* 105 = 281.2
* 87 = 434.5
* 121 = 178.5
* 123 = 207.4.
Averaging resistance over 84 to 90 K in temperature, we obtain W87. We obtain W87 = 432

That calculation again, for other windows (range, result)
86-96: 408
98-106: 349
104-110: 241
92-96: 393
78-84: 445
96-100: 391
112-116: 215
